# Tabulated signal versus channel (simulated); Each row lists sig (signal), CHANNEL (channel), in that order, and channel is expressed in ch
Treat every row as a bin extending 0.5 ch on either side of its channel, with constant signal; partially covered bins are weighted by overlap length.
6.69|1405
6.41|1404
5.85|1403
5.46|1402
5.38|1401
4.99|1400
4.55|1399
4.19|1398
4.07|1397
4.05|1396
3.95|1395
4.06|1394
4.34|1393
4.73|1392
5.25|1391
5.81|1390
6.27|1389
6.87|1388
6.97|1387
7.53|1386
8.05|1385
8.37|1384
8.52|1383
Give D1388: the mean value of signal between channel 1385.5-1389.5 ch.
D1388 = 6.91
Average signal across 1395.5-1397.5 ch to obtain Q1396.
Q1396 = 4.06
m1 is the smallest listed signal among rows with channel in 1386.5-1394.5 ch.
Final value 4.06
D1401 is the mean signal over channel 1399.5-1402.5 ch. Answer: 5.28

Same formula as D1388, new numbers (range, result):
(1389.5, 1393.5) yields 5.03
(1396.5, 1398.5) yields 4.13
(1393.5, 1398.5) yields 4.06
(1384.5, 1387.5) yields 7.52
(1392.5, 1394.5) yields 4.2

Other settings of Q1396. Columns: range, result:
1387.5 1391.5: 6.05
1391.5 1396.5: 4.23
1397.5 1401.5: 4.78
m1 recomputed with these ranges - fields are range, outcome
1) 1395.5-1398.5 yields 4.05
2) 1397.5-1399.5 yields 4.19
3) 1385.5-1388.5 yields 6.87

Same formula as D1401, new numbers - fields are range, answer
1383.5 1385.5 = 8.21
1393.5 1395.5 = 4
